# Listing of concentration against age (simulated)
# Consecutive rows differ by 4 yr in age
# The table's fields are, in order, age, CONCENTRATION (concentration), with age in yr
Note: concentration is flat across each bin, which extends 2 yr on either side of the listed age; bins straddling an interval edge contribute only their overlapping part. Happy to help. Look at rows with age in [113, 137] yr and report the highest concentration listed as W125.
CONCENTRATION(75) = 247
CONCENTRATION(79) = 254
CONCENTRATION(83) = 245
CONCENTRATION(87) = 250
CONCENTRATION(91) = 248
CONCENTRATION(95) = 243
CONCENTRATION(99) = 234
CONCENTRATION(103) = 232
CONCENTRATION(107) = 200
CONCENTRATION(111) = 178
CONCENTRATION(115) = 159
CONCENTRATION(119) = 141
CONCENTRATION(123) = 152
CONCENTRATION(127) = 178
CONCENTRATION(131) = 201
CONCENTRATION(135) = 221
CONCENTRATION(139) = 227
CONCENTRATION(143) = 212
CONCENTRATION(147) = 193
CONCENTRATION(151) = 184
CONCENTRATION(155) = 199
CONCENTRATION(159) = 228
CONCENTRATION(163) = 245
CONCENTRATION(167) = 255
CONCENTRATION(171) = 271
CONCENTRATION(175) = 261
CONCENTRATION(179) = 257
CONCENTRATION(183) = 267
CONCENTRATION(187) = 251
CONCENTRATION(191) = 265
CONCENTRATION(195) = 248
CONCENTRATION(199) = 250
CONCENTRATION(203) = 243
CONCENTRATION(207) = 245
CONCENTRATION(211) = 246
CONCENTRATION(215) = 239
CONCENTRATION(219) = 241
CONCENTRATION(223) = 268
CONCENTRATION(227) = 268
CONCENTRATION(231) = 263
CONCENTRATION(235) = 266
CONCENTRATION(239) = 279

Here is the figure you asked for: 221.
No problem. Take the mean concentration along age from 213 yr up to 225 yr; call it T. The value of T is 249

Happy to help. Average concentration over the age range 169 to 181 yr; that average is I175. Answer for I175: 263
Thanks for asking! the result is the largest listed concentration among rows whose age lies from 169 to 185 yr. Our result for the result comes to 271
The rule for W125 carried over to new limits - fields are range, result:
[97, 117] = 234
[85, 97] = 250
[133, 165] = 245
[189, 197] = 265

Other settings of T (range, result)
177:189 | 258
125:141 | 207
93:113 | 217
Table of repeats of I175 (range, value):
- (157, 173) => 250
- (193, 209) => 246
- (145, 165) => 210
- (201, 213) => 245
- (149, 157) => 192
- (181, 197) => 258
